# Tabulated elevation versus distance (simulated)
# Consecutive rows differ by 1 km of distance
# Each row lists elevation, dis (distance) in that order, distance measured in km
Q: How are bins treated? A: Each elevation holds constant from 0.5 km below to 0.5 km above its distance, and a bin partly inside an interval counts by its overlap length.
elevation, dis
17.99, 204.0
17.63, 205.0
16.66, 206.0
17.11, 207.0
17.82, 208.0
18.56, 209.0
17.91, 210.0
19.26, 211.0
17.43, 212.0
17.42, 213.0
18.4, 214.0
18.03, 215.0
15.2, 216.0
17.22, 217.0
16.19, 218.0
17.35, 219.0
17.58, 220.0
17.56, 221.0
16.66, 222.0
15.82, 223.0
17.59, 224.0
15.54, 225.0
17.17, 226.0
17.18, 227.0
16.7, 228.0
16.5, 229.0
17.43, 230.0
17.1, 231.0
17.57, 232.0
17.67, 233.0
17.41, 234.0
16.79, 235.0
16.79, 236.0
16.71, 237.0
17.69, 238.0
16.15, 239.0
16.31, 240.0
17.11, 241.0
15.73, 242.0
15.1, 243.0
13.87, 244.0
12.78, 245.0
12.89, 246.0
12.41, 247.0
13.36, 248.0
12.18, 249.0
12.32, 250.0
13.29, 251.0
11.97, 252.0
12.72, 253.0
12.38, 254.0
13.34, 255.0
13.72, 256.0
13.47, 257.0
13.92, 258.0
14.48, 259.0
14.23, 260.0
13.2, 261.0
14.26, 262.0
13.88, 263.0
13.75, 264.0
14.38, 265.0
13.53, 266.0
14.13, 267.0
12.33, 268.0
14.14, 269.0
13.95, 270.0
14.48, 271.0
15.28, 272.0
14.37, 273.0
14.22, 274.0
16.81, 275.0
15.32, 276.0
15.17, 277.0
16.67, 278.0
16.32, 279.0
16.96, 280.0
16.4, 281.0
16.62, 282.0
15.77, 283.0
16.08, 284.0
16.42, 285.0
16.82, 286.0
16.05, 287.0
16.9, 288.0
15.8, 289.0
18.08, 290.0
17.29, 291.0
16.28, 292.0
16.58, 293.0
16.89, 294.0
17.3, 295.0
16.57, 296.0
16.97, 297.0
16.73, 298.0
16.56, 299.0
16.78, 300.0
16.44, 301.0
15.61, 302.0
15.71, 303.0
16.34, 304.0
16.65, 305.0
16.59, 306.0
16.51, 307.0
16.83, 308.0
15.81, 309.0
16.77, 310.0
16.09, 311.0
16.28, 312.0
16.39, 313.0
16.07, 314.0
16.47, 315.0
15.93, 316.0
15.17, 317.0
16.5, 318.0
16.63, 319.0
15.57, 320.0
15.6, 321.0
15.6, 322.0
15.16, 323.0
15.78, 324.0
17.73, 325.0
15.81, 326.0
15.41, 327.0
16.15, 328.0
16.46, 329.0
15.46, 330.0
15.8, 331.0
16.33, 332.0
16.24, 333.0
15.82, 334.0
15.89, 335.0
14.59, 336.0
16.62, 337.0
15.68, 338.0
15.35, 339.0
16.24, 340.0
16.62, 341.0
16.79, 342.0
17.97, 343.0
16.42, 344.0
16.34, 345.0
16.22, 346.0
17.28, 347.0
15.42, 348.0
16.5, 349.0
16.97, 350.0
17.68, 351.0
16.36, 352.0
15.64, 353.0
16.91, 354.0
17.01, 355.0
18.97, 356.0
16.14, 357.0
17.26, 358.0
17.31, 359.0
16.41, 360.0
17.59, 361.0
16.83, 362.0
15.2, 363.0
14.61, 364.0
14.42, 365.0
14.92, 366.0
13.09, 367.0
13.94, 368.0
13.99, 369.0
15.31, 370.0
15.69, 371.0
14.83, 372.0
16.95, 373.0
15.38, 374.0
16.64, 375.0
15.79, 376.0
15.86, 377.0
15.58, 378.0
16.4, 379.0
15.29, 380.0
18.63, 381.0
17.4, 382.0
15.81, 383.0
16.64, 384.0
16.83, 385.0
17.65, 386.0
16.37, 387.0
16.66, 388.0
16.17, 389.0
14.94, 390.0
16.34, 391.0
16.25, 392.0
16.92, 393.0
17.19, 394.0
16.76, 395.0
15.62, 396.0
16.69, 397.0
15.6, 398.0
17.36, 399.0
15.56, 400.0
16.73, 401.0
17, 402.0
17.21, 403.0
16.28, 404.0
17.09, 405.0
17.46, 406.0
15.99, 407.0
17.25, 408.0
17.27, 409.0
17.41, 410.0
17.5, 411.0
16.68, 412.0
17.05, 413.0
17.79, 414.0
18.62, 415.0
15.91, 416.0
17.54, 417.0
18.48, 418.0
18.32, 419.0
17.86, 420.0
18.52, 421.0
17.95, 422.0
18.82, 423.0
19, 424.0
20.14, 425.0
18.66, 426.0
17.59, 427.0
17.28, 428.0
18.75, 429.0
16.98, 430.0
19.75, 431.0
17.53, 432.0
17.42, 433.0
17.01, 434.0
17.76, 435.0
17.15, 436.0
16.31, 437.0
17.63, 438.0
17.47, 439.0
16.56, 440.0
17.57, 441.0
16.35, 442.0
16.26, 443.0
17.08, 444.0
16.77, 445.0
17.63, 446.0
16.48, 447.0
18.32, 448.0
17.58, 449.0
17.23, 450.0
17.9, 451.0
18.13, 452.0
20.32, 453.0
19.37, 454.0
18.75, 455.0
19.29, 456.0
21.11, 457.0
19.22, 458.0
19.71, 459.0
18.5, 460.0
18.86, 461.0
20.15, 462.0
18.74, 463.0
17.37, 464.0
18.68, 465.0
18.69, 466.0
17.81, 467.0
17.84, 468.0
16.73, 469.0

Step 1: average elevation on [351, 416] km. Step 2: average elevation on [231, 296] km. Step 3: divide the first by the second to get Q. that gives 1.08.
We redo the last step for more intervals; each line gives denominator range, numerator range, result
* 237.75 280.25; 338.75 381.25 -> 1.13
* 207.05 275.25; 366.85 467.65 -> 1.12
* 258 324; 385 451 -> 1.09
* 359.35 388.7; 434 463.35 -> 1.14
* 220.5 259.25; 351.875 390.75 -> 1.05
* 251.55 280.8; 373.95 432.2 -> 1.20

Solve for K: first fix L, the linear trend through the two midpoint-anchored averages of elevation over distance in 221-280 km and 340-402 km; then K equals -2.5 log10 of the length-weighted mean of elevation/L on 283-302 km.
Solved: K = -0.08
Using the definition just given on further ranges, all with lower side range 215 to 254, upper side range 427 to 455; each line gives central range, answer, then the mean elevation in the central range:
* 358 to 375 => 0.095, 15.5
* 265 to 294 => 0.031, 15.7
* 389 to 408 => 0.045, 16.5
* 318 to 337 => 0.043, 15.9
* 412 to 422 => -0.022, 17.7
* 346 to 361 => -0.003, 16.9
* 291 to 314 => -0.011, 16.5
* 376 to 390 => 0.038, 16.5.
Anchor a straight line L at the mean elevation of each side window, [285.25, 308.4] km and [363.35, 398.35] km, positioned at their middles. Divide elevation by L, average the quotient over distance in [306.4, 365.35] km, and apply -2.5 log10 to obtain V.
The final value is 0.001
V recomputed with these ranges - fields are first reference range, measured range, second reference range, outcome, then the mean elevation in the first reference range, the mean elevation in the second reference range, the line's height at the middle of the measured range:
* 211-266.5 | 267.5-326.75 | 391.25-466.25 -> 0.00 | 15.4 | 17.7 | 16.1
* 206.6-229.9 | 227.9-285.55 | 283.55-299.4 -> 0.14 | 17.2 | 16.7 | 17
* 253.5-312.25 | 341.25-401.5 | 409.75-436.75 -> 0.05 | 15.5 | 17.9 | 17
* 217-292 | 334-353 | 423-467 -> 0.02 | 15.4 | 18.1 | 16.7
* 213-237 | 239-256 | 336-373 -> 0.23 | 17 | 16.1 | 16.9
